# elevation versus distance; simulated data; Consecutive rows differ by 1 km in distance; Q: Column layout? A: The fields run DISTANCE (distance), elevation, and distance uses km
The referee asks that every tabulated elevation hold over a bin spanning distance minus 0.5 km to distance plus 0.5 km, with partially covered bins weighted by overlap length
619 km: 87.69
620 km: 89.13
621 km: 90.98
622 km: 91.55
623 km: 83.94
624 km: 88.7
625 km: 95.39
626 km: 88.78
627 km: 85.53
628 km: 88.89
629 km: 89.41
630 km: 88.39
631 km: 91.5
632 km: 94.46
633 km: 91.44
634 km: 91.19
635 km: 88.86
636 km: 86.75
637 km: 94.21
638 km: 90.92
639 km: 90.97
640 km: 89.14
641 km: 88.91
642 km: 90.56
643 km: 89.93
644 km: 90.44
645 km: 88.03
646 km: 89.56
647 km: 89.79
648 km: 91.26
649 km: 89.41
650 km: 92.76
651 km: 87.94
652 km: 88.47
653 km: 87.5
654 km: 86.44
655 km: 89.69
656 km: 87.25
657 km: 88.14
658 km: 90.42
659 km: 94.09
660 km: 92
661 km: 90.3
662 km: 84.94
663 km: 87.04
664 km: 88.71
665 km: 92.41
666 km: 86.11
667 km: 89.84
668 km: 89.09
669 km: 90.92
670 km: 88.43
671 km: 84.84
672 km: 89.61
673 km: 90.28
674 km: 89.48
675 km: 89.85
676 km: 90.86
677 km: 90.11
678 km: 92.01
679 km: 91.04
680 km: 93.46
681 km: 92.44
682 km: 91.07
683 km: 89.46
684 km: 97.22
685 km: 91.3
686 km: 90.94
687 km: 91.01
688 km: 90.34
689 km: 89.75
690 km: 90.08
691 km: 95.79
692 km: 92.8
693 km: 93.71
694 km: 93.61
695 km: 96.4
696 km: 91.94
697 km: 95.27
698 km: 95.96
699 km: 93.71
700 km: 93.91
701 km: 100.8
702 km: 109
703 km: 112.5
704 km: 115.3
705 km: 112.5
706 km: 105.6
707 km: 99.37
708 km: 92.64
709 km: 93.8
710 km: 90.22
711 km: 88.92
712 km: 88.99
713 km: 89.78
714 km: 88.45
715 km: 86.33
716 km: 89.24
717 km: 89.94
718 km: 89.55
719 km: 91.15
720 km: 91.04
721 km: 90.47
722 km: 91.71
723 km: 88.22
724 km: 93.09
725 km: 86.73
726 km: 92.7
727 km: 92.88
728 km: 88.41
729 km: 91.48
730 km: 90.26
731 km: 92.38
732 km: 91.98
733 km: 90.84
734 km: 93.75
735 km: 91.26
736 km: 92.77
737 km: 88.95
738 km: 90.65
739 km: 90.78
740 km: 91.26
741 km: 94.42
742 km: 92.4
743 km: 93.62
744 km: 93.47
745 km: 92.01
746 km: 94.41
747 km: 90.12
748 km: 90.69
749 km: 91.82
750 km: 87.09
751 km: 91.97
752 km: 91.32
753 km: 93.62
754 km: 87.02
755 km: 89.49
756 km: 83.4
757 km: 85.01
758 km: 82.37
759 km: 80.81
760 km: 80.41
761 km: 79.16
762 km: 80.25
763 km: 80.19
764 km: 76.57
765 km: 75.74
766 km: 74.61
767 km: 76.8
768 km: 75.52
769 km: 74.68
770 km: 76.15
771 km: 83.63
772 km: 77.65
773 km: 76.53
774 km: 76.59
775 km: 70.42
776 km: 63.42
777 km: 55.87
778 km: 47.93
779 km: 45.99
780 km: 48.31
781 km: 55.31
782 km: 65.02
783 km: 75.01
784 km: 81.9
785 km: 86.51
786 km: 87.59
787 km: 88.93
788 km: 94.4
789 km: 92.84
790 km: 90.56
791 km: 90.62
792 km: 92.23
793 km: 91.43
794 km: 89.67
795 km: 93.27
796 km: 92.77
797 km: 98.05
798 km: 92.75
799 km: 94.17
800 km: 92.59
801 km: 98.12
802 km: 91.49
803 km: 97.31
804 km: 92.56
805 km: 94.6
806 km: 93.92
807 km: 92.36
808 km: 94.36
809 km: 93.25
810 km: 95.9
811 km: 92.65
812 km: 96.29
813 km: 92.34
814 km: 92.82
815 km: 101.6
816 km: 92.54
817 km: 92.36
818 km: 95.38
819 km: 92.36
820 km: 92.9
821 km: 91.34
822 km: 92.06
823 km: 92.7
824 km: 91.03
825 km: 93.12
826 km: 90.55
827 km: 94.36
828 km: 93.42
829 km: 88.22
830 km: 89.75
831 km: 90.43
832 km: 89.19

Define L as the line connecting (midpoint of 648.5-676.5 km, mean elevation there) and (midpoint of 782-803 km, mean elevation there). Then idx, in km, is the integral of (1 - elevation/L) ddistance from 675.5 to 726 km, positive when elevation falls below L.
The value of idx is -2.4 km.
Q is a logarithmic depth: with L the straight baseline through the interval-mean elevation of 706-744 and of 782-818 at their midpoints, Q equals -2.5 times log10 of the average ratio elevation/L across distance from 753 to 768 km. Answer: 0.13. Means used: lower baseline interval 91.3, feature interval 81.1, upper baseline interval 91.9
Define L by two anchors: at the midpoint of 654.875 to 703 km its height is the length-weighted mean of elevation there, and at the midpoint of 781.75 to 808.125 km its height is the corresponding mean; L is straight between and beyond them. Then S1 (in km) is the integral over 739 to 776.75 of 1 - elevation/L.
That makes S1 3.1 km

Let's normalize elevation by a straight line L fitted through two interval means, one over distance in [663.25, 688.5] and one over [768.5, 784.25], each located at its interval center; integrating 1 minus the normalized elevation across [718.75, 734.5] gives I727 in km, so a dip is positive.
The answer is -2.5 km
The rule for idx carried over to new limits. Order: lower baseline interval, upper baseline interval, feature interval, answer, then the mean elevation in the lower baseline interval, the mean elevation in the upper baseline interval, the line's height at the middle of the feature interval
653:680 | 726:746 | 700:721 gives -1.18 km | 89.4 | 91.9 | 91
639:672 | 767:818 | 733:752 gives -1.21 km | 89.2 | 84.5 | 86.2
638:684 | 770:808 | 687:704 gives -1.66 km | 89.8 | 82.6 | 87.8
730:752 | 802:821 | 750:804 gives 6.61 km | 91.7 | 94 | 92.9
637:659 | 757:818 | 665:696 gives -1.01 km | 89.6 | 83.6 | 88.2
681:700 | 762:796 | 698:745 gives -3.42 km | 92.8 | 77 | 87.3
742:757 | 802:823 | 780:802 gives 1.37 km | 90.6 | 93.9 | 92.7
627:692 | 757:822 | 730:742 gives -0.71 km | 90.1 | 84.2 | 86.6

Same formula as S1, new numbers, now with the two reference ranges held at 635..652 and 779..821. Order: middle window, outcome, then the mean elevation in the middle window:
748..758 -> 0.1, 88.7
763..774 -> 1.5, 76.9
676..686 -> -0.2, 91.9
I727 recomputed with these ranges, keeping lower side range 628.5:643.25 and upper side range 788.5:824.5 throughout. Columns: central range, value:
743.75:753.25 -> 0.1 km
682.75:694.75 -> -0.1 km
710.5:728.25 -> 0.4 km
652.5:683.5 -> 0.5 km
